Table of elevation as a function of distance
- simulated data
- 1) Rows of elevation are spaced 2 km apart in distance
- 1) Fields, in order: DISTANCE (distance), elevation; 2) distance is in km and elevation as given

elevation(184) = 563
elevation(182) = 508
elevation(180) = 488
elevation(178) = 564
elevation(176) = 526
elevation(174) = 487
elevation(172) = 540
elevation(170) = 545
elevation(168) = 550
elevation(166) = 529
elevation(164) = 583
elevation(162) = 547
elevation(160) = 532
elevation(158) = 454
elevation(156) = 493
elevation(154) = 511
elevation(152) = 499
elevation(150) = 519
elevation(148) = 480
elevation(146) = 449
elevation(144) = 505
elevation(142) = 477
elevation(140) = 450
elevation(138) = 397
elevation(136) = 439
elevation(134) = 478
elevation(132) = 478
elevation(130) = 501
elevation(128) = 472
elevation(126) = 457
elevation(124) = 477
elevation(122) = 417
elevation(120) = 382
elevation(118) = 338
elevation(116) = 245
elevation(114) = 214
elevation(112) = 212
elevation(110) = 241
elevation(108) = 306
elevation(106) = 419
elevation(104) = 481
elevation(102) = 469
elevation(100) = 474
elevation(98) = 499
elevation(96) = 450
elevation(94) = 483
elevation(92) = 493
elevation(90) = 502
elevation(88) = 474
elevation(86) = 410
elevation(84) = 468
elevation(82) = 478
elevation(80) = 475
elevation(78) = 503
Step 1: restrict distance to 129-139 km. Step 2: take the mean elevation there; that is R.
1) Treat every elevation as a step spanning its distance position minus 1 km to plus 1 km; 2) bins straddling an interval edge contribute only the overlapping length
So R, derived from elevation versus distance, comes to 459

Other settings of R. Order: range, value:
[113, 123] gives 319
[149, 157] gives 506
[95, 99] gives 474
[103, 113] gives 332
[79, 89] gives 461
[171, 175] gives 514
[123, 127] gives 467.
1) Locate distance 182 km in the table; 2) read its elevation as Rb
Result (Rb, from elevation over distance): 508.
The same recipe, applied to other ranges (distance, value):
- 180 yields 488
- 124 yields 477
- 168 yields 550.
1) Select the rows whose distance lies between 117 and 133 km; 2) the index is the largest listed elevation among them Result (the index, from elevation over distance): 501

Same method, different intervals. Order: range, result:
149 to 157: 519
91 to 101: 499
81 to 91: 502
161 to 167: 583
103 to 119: 481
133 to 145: 505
